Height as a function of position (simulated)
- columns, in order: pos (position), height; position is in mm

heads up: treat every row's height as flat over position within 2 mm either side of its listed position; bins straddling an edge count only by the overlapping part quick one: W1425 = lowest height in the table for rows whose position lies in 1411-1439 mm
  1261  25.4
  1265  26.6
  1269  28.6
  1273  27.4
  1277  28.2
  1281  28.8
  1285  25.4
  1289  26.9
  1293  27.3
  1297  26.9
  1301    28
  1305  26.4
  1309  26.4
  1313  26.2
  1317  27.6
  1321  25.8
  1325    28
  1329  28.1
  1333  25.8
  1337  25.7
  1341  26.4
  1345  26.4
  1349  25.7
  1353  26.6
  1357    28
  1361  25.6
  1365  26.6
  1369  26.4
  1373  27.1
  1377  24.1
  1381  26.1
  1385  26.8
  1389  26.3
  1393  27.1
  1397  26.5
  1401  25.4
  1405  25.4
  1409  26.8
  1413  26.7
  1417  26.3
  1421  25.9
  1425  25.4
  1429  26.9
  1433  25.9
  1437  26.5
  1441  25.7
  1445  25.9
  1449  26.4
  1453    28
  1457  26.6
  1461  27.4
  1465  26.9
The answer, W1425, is 25.4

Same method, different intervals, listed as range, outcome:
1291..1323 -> 25.8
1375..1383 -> 24.1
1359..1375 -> 25.6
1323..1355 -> 25.7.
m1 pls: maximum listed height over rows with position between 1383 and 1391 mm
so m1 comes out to 26.8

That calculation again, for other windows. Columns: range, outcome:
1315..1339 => 28.1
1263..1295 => 28.8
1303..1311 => 26.4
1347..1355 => 26.6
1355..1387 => 28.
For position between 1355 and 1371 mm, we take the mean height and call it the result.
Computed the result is 26.6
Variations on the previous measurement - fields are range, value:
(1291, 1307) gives 27.1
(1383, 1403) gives 26.4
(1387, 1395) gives 26.7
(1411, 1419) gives 26.5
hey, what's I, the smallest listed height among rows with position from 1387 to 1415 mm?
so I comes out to 25.4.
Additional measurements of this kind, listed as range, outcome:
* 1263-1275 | 26.6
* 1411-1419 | 26.3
